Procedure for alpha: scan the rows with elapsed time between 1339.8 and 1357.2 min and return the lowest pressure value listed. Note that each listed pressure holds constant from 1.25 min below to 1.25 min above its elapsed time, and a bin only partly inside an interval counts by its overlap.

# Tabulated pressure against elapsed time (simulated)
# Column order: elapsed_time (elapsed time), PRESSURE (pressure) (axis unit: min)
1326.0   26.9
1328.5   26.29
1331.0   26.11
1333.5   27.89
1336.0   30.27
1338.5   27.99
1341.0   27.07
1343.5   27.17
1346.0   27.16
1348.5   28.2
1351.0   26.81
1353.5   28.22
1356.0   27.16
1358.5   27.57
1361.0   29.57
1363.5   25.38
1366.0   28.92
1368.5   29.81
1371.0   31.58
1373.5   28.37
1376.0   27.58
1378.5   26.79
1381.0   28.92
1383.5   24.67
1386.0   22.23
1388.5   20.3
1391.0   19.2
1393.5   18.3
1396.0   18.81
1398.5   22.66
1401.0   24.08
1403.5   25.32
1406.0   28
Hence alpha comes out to 26.81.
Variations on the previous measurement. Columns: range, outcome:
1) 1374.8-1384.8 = 24.67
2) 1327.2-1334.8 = 26.11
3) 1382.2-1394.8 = 18.3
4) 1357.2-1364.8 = 25.38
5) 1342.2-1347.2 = 27.16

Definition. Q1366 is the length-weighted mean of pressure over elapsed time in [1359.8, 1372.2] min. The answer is 29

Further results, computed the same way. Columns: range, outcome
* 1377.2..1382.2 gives 27.8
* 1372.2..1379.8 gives 27.6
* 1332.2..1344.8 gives 28.1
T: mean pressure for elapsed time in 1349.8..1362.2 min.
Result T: 27.9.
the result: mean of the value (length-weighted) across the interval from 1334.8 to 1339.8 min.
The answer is 29.1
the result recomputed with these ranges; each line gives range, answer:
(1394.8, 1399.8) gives 20.8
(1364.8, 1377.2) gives 29.3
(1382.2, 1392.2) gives 21.6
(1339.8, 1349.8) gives 27.4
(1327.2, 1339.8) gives 27.7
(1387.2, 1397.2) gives 19.2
